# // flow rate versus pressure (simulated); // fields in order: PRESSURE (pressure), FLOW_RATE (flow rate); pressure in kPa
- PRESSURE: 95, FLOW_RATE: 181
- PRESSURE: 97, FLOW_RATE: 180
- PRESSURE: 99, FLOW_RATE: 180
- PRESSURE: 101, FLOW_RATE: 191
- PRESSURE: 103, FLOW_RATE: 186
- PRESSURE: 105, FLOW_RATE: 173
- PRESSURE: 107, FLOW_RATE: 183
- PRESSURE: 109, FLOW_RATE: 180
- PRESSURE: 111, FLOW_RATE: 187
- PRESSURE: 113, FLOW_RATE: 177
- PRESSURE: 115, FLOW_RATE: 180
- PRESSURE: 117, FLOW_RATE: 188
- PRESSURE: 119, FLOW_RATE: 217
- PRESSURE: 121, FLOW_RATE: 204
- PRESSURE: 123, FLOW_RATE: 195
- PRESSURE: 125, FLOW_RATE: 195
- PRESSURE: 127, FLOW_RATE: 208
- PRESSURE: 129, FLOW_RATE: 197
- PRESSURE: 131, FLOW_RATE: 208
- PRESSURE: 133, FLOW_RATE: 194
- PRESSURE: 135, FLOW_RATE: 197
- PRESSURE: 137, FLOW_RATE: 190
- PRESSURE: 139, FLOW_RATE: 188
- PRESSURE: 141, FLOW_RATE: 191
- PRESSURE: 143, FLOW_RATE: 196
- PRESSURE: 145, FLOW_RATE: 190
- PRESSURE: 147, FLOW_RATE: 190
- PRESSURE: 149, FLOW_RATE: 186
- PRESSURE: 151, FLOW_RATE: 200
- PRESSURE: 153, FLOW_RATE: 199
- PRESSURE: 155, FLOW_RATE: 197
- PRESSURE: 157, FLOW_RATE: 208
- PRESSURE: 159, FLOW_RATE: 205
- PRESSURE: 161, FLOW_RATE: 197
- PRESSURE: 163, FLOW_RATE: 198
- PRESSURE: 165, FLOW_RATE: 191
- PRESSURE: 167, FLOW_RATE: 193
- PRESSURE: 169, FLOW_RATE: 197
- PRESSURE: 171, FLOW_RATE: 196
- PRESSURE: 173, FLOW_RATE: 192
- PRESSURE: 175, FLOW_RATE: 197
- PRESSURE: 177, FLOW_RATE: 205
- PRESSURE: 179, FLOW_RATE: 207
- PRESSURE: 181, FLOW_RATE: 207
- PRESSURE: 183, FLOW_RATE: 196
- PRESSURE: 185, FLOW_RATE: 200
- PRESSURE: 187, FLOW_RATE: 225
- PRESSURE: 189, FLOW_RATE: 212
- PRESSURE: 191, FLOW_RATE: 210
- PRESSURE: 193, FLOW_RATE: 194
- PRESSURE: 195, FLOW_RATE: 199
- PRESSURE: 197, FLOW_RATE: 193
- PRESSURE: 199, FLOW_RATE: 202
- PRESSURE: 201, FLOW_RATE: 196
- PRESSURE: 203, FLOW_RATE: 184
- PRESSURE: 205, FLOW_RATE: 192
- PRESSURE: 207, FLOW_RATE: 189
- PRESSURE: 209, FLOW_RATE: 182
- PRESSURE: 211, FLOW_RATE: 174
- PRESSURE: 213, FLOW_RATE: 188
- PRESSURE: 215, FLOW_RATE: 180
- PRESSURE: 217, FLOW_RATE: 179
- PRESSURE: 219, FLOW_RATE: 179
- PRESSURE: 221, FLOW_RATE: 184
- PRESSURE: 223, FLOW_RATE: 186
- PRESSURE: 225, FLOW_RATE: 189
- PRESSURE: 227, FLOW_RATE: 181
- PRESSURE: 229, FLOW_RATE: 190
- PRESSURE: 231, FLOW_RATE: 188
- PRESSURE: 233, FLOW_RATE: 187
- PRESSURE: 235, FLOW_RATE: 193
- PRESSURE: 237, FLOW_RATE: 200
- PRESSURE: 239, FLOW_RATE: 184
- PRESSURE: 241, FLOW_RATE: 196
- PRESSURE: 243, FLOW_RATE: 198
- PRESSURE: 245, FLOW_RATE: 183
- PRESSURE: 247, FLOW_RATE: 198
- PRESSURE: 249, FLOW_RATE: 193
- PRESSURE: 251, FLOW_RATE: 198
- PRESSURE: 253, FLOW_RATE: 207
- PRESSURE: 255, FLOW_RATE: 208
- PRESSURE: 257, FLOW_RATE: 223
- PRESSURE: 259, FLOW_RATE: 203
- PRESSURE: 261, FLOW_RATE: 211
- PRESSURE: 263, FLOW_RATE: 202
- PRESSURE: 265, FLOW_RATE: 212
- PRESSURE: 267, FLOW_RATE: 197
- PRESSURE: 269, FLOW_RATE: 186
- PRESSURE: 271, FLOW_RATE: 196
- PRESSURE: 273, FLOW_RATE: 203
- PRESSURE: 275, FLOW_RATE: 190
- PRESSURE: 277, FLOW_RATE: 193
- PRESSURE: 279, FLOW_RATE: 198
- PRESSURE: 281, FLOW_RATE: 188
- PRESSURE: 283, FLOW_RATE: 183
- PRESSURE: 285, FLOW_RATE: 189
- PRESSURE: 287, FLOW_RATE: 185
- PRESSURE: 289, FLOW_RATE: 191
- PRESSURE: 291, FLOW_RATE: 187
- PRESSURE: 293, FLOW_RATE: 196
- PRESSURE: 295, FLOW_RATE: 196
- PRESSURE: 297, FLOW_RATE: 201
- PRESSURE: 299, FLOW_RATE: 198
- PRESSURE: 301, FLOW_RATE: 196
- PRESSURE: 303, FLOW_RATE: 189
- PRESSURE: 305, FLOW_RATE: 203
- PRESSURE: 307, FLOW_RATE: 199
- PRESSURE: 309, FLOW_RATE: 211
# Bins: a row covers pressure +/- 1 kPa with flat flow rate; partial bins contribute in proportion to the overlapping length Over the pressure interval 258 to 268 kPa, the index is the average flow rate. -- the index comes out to 205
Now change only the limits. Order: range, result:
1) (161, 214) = 197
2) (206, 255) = 189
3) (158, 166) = 198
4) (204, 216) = 184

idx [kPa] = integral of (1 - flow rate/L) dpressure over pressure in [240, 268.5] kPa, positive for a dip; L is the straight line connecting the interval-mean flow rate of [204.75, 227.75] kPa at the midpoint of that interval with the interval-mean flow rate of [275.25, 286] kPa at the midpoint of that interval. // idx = -2.19 kPa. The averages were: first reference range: 183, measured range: 202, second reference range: 190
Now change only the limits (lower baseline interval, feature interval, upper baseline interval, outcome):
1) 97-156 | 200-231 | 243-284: 1.8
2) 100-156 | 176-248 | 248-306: 0.8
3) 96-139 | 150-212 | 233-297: -1.5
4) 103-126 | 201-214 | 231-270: 0.7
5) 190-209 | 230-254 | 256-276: 0.7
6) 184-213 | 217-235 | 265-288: 0.9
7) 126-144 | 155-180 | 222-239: -0.6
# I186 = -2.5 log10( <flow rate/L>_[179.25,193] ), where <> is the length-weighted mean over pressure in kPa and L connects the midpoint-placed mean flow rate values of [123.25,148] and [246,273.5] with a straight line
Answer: -0.05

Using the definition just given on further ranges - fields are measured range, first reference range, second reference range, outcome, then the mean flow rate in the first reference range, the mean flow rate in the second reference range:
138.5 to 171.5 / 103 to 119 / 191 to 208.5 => -0.04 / 184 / 194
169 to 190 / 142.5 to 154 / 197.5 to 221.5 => -0.08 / 193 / 186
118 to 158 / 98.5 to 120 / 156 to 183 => -0.03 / 186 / 199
